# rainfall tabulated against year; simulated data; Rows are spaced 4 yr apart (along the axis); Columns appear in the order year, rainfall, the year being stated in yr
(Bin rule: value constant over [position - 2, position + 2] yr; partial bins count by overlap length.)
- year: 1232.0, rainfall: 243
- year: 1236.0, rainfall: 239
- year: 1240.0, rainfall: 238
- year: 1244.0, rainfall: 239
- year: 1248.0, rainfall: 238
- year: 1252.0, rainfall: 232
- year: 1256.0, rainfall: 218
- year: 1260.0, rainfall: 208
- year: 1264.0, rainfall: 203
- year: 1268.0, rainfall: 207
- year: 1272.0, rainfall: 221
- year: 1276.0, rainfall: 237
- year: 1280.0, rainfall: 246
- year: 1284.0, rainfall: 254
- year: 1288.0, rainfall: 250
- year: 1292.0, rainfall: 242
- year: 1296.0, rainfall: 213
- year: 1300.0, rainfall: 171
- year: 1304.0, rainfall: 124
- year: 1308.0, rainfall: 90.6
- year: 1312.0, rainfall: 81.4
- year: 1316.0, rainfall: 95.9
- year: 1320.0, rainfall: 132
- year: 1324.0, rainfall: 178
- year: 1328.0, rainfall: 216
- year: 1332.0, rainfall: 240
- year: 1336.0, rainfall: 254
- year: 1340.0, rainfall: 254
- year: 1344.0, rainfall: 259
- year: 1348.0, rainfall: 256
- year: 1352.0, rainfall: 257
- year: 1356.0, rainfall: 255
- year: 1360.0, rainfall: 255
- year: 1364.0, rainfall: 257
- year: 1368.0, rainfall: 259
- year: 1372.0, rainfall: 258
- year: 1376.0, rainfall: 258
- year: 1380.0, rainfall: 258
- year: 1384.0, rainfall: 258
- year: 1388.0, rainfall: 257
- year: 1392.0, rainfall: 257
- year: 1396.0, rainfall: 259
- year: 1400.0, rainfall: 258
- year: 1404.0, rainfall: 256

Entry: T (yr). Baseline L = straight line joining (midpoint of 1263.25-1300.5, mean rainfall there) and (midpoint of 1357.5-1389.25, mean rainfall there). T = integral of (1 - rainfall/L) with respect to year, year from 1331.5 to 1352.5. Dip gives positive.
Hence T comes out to -0.6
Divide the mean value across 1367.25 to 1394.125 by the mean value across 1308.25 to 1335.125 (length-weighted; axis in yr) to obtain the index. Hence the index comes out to 1.6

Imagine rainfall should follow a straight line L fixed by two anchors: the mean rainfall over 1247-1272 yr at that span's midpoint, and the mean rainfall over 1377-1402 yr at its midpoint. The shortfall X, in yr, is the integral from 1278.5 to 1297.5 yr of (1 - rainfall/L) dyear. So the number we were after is -1.32 yr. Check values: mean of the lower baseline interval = 217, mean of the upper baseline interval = 258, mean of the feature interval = 242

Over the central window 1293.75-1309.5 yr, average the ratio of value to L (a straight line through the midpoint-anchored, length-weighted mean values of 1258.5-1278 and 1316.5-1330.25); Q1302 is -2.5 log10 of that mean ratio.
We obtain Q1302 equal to 0.222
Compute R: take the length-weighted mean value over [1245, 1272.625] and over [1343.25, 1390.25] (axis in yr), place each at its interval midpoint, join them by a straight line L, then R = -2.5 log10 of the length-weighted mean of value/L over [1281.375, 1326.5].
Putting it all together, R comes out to 0.36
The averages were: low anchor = 219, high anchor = 257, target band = 168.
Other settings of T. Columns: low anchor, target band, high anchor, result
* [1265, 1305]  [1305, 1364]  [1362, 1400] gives 9.4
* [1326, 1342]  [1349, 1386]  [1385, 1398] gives -1.0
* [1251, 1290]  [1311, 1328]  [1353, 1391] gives 7.5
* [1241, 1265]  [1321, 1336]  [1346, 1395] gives 2.1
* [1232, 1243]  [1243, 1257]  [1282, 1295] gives 0.5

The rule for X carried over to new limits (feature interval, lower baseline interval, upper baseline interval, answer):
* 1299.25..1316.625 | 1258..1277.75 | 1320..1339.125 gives 8.5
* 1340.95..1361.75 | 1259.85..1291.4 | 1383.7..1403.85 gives -0.7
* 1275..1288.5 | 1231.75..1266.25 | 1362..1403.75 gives -0.7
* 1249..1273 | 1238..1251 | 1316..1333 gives 1.1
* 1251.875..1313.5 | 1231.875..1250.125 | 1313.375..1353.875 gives 7.5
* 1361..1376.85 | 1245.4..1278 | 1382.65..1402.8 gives -0.4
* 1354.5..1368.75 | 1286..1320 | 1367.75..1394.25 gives -1.4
